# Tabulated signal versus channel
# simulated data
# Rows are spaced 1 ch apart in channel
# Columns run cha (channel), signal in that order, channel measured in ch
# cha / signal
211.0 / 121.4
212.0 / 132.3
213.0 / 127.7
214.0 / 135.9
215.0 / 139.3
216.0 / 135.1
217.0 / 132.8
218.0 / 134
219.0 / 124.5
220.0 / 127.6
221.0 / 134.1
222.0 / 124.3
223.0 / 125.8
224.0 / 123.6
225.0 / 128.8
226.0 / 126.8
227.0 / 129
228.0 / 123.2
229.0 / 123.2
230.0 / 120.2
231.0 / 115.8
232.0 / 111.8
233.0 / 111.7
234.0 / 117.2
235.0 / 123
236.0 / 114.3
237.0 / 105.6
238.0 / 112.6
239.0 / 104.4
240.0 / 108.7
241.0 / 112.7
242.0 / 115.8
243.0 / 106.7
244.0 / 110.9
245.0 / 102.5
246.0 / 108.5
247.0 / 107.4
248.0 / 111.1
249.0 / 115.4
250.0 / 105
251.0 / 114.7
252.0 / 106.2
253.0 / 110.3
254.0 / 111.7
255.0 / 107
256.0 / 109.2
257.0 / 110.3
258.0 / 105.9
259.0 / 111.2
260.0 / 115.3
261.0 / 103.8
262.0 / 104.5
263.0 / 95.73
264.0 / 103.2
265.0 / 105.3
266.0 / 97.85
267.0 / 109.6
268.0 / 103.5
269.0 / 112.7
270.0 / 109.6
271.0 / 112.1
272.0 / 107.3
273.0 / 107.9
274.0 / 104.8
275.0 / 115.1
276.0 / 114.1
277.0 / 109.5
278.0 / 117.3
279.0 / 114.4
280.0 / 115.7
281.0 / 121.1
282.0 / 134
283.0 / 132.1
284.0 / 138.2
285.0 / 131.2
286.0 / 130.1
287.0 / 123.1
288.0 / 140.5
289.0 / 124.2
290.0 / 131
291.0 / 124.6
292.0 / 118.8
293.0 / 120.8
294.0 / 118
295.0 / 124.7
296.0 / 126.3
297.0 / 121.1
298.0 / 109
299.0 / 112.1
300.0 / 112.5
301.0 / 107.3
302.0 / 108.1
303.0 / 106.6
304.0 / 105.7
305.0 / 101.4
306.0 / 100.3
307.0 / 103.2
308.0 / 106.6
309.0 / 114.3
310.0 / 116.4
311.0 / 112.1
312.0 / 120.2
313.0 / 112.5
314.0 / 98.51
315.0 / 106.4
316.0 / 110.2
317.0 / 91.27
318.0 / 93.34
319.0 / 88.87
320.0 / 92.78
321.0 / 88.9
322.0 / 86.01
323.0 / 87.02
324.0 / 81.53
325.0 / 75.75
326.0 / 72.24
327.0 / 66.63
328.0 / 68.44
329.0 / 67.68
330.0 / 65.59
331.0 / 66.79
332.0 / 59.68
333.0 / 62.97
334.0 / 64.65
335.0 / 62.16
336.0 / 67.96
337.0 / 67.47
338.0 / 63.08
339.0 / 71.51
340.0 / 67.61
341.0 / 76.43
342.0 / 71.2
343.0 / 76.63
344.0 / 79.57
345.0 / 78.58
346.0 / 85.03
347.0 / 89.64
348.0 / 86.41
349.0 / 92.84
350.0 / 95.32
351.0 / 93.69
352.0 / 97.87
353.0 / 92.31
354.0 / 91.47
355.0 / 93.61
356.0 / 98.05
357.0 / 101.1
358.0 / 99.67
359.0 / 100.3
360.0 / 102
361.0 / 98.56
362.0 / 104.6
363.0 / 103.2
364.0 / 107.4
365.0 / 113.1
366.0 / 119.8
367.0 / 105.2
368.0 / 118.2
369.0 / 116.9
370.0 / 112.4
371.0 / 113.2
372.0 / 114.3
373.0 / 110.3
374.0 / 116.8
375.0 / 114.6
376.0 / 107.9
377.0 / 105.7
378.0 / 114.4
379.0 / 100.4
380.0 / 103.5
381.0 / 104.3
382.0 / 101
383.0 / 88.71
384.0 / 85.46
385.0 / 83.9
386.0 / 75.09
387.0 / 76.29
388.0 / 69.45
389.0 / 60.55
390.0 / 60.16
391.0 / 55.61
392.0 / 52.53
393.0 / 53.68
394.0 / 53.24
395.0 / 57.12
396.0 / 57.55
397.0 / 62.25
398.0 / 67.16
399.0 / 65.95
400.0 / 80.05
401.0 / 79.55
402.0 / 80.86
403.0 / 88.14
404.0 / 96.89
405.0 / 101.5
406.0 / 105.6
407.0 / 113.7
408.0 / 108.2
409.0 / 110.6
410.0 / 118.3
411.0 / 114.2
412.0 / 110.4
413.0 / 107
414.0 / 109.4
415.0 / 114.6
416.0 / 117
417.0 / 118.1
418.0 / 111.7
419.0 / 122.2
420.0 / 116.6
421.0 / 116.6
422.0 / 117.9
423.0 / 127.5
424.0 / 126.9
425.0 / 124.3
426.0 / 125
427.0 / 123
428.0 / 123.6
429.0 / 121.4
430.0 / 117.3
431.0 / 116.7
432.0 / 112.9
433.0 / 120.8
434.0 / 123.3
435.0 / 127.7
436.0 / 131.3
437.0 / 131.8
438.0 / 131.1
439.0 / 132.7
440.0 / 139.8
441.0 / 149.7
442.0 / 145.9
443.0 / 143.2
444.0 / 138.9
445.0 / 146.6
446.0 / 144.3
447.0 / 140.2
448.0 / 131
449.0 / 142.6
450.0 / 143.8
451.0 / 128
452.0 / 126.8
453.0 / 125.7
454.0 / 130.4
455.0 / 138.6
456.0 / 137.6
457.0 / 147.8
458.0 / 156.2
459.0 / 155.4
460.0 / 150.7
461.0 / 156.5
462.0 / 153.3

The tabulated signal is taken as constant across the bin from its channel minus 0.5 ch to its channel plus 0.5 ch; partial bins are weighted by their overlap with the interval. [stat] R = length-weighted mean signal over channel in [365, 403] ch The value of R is 88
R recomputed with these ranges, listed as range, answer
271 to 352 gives 99.3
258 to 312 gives 114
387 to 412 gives 80.2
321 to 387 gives 90.1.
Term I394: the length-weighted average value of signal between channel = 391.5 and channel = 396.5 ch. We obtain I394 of 54.8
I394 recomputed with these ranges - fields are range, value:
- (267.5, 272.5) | 109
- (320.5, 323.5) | 87.3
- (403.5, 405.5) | 99.2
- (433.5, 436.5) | 127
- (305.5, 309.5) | 106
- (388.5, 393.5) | 56.5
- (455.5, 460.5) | 150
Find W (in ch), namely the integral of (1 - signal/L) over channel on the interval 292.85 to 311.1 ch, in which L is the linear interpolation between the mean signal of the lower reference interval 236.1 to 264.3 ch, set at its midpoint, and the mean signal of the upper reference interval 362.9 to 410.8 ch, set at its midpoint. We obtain -1.69 ch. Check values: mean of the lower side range 109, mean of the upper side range 91.9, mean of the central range 112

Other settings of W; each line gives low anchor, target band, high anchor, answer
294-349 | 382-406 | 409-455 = 8.60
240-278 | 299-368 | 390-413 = 3.00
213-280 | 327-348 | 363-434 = 6.97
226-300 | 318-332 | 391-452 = 4.45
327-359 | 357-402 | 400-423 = 1.22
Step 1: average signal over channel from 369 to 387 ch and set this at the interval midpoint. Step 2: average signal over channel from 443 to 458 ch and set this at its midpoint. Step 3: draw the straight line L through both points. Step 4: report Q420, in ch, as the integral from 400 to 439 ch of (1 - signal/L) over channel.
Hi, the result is 2.7 ch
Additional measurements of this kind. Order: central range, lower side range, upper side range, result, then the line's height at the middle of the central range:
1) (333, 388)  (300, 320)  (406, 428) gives 8.6 ch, 111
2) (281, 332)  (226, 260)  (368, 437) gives 1.2 ch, 108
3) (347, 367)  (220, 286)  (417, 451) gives 3.8 ch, 123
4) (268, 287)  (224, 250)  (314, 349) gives -3.7 ch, 99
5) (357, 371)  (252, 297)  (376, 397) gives -3.6 ch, 85.7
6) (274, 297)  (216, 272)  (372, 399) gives -4.1 ch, 105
